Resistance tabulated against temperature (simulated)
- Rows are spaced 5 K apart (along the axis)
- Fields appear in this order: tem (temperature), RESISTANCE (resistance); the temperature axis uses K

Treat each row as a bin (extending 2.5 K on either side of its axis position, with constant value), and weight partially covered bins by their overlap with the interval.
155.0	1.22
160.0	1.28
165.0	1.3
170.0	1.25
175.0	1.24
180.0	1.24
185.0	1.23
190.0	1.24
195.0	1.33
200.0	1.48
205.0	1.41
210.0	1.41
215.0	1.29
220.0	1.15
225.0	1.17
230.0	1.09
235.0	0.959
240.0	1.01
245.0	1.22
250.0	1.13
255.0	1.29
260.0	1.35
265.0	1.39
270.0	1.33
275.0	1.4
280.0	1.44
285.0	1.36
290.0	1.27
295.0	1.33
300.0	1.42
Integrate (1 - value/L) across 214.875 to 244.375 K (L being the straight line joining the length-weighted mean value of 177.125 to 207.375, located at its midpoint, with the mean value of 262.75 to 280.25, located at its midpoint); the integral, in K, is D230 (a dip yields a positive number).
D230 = 5.4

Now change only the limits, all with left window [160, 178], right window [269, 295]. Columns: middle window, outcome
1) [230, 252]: 4.1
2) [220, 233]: 1.8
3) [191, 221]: -1.3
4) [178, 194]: 0.4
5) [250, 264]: 0.5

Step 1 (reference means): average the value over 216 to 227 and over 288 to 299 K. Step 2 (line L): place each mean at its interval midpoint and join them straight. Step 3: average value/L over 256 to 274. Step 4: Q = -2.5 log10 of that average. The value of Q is -0.08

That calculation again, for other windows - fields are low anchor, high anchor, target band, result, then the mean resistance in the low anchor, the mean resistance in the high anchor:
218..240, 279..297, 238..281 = -0.055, 1.08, 1.34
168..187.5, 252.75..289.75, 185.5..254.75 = 0.058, 1.24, 1.36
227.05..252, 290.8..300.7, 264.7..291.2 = -0.087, 1.08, 1.35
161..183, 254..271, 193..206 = -0.100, 1.26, 1.35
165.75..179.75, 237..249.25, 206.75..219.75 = -0.129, 1.25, 1.11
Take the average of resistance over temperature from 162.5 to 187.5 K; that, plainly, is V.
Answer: 1.25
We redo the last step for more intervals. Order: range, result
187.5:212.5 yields 1.37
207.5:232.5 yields 1.22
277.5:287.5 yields 1.4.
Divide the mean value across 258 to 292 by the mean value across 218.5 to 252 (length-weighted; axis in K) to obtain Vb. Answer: 1.2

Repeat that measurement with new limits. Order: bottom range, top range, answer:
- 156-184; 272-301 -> 1.09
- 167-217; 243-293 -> 1.01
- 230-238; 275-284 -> 1.41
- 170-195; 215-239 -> 0.89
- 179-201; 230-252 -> 0.83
